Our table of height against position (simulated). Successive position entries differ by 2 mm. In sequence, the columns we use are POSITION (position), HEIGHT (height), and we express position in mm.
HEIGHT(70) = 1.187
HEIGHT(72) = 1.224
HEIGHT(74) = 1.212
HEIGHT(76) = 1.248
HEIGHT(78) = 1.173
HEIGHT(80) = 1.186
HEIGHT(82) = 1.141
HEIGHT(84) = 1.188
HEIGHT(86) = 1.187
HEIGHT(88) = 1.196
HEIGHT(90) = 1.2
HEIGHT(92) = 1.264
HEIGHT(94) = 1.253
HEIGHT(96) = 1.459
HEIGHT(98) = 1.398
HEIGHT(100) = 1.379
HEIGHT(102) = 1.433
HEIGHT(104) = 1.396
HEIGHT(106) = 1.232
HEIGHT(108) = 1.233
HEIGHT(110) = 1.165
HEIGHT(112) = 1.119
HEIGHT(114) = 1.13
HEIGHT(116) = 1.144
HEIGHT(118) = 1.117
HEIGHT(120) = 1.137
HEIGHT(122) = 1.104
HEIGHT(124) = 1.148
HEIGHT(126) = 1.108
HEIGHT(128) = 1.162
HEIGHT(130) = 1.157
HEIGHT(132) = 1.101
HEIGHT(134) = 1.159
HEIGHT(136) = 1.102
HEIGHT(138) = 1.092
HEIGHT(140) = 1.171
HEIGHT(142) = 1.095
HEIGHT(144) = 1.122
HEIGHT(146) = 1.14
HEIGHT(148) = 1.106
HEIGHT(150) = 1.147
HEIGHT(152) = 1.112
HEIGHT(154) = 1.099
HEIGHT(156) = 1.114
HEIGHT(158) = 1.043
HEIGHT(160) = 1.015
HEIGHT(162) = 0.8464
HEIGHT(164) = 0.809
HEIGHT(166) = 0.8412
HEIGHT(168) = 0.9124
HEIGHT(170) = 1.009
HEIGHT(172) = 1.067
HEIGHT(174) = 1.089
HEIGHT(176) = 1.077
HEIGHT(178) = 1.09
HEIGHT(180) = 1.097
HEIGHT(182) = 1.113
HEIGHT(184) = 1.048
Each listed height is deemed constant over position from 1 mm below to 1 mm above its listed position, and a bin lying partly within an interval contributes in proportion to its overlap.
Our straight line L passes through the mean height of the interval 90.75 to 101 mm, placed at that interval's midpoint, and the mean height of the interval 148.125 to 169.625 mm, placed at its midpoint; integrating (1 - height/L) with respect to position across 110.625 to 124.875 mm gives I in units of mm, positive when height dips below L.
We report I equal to 1.1 mm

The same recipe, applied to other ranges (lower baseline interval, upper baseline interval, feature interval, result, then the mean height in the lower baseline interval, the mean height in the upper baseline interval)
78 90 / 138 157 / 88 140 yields -2.4 mm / 1.18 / 1.12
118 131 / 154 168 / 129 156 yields -2.0 mm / 1.13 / 0.953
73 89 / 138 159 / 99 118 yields -1.3 mm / 1.19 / 1.11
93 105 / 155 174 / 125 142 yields 0.5 mm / 1.39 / 0.969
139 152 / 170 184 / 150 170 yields 2.2 mm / 1.13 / 1.08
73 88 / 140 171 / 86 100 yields -1.6 mm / 1.19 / 1.03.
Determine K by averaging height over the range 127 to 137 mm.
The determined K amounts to 1.14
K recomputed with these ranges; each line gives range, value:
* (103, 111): 1.26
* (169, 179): 1.07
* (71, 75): 1.22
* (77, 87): 1.18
